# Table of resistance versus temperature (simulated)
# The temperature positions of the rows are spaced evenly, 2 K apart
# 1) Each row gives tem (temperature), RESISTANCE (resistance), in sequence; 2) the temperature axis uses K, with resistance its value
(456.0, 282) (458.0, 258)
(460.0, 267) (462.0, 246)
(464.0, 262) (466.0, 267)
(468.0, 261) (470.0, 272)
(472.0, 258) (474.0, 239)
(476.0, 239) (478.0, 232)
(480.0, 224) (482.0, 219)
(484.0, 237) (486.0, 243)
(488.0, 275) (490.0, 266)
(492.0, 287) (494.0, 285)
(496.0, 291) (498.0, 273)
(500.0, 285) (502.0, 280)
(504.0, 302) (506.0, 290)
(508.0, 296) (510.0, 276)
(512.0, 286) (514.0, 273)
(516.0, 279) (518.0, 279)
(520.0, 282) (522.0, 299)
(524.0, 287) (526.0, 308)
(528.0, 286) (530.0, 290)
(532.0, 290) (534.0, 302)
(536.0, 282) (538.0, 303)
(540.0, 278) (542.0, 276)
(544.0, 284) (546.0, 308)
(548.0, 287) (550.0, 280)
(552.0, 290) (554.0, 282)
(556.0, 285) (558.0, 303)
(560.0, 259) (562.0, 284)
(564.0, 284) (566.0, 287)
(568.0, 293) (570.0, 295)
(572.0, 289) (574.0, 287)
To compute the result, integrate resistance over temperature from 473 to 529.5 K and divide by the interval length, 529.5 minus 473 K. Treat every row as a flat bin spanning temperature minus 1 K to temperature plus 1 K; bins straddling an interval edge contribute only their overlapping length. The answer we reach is 272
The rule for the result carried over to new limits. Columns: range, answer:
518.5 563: 288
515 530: 289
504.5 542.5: 288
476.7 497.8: 256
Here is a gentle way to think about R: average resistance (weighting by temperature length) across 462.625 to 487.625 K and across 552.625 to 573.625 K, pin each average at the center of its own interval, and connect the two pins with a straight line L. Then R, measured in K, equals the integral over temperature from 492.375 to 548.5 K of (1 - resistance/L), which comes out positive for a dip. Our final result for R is -4.37 K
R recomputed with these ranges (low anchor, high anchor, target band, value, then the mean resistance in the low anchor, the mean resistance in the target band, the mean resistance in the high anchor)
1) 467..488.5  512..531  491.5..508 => -1.32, 245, 287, 287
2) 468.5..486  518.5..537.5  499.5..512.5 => -0.89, 241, 288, 292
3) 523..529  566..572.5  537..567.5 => 0.67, 294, 286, 292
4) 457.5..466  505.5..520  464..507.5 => 1.11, 259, 263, 282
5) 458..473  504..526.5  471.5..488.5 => 1.89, 262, 239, 287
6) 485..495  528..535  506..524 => 0.00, 271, 284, 293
